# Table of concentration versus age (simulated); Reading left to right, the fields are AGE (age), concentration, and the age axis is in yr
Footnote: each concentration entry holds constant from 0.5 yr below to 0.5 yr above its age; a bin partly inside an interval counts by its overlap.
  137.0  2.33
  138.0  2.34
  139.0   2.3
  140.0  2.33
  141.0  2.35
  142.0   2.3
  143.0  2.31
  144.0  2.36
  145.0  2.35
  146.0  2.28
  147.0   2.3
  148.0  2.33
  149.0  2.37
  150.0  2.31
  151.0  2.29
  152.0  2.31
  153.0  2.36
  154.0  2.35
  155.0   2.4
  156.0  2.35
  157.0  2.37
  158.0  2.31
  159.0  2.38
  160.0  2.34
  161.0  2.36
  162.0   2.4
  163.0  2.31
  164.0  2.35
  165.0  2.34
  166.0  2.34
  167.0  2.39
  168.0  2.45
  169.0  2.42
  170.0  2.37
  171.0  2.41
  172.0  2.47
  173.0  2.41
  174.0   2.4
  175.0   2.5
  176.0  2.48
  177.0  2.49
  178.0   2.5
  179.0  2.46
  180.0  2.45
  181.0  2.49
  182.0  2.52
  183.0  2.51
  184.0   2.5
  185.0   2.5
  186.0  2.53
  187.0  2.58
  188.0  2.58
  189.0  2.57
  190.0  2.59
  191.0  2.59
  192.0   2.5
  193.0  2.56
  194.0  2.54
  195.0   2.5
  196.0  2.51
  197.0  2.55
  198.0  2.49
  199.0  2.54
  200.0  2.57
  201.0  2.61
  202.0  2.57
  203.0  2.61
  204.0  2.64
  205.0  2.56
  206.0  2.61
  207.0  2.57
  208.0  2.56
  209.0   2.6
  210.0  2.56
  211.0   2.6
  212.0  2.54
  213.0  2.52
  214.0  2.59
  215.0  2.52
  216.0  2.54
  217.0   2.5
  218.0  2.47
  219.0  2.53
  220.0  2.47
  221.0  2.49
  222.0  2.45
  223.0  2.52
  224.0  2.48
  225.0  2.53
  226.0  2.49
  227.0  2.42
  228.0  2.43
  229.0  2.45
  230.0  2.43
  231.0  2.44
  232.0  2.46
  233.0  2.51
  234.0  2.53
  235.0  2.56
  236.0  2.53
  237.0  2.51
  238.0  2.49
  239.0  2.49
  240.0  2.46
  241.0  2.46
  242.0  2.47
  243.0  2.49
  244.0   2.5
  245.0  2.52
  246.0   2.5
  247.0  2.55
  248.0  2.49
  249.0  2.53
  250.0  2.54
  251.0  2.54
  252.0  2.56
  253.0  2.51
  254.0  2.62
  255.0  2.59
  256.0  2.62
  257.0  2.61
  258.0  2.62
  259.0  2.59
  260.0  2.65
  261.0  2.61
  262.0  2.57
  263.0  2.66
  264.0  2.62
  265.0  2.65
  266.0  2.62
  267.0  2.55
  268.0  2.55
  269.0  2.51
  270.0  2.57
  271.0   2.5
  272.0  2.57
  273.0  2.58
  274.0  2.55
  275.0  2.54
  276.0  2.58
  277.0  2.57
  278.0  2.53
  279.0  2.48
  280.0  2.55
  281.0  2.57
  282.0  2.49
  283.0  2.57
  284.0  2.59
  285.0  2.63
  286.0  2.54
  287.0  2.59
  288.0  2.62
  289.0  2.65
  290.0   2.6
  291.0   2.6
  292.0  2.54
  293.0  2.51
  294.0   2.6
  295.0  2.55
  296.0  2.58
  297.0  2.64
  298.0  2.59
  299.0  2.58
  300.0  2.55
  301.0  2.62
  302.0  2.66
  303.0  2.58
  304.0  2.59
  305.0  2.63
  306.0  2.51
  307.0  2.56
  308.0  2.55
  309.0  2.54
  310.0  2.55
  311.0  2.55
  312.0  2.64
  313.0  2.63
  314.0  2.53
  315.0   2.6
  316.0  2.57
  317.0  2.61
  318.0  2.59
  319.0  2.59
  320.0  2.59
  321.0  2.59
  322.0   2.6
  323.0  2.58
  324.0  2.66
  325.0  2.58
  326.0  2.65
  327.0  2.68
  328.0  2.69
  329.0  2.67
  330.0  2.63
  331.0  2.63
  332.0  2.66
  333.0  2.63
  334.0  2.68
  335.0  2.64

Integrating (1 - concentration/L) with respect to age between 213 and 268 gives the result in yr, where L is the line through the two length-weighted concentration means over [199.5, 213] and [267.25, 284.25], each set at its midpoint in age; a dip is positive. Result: 0.77 yr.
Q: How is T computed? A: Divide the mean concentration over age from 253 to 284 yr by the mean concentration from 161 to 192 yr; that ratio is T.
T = 1.0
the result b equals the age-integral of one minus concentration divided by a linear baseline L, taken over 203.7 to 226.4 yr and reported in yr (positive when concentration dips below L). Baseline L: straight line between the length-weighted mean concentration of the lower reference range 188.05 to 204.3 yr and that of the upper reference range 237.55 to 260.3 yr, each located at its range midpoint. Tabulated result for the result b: 0.1 yr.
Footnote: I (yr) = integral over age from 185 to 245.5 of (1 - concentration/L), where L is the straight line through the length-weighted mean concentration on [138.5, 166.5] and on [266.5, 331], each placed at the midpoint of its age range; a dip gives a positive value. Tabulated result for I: -2.05 yr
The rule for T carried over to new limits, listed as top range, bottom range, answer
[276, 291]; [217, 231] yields 1.04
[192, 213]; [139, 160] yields 1.10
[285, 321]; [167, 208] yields 1.03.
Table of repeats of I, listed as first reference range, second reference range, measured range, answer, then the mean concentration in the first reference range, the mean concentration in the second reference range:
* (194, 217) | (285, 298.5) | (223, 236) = 0.4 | 2.56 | 2.59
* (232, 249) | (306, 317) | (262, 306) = -0.6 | 2.5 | 2.57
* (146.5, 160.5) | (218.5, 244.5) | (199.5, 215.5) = -0.9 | 2.34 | 2.48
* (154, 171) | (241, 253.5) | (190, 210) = -1.1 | 2.37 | 2.51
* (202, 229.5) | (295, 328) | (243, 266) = -0.2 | 2.53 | 2.59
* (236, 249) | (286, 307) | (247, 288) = -0.5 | 2.5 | 2.59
